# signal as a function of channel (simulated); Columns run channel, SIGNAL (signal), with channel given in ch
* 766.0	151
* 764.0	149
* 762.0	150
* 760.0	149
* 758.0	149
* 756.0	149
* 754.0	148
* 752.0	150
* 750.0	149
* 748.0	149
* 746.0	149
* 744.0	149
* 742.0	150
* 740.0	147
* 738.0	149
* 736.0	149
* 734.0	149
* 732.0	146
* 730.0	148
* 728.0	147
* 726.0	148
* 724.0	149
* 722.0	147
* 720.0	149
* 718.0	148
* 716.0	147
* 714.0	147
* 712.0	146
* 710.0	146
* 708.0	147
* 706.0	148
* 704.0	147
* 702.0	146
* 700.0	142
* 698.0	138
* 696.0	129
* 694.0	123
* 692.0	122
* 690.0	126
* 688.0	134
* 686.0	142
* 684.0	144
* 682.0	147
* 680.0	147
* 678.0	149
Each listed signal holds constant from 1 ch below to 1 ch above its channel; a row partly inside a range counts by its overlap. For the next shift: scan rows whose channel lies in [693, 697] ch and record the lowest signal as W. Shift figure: 123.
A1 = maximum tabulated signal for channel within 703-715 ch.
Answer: 148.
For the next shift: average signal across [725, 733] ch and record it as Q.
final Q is 147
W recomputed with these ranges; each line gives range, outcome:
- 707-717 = 146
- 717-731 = 147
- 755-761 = 149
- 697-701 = 138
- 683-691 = 126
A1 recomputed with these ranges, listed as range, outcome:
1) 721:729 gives 149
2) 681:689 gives 147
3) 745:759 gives 150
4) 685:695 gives 142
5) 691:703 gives 146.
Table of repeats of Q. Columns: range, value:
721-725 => 148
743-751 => 149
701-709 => 147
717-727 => 148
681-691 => 139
